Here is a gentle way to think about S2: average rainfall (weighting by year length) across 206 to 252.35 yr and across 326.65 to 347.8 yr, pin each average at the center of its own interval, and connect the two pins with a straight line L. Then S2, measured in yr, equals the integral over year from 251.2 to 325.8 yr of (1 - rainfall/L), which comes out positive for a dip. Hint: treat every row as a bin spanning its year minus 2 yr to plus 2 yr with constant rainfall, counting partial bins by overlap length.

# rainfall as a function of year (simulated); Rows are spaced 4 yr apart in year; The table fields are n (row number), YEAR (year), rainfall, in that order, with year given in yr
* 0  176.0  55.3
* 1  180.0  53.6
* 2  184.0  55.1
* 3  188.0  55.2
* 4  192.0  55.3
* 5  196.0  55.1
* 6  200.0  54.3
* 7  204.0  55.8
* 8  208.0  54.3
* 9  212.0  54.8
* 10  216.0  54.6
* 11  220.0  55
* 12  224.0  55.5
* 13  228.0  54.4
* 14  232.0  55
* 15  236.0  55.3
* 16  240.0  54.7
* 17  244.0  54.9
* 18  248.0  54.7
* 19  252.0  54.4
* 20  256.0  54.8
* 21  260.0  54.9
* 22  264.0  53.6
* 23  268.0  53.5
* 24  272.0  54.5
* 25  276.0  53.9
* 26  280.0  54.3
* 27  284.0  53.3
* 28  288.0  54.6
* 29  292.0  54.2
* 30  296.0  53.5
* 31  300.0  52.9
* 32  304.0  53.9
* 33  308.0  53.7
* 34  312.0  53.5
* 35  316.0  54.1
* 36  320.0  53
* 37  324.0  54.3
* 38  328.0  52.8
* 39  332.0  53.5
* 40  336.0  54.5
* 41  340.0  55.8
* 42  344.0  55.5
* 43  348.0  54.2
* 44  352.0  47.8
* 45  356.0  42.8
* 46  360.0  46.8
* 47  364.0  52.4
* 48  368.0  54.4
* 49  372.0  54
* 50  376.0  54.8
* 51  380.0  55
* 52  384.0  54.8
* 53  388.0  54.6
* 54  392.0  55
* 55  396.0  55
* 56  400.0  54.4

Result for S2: 0.9 yr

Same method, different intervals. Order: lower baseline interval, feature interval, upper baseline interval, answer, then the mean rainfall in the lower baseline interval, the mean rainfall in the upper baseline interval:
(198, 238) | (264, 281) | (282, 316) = 0.0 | 54.9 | 53.7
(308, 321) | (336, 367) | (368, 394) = 1.8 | 53.6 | 54.7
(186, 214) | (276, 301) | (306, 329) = 0.0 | 55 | 53.6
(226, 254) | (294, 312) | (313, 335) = 0.1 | 54.8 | 53.6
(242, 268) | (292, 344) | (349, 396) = -0.6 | 54.5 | 52.2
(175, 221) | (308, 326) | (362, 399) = 0.3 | 54.9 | 54.4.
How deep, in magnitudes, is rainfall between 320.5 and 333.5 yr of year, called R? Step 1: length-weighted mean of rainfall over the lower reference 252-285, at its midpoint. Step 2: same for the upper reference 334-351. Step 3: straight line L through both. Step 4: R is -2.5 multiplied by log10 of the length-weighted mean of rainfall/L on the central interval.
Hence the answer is 0.020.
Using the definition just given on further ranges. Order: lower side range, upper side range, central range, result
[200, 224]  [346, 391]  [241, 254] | -0.008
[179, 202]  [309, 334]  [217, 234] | -0.009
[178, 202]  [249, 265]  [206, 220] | 0.001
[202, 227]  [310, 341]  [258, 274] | 0.007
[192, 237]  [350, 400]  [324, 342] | -0.023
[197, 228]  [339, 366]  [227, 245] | -0.015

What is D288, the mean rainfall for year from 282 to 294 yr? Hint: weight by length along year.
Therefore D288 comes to 54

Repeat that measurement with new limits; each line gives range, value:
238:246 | 54.8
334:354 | 53.6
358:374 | 51.9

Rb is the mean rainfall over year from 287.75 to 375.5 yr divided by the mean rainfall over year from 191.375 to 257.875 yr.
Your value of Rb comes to 0.96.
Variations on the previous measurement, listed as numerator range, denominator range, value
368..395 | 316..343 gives 1.01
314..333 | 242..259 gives 0.98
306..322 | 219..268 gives 0.98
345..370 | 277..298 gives 0.93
